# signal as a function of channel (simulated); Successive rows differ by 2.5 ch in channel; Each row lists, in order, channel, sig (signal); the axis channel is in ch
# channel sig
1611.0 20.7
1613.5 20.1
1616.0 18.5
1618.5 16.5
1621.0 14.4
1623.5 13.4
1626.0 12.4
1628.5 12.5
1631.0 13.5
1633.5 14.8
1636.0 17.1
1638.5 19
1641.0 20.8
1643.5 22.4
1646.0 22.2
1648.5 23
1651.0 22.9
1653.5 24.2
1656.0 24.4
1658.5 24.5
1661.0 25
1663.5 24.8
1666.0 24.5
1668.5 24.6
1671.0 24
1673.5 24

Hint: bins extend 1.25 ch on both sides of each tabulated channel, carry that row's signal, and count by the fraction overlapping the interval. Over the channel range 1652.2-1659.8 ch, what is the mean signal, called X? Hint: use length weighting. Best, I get 24.4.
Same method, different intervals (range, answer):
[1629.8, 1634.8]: 14.2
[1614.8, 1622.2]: 16.5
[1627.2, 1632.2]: 13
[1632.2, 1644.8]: 18.8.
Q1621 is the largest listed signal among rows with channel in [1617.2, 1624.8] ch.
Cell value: 16.5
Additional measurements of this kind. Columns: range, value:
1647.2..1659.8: 24.5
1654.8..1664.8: 25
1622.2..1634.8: 14.8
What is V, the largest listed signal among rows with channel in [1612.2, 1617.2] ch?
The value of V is 20.1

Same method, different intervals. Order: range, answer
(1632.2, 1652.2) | 23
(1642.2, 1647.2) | 22.4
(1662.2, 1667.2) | 24.8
